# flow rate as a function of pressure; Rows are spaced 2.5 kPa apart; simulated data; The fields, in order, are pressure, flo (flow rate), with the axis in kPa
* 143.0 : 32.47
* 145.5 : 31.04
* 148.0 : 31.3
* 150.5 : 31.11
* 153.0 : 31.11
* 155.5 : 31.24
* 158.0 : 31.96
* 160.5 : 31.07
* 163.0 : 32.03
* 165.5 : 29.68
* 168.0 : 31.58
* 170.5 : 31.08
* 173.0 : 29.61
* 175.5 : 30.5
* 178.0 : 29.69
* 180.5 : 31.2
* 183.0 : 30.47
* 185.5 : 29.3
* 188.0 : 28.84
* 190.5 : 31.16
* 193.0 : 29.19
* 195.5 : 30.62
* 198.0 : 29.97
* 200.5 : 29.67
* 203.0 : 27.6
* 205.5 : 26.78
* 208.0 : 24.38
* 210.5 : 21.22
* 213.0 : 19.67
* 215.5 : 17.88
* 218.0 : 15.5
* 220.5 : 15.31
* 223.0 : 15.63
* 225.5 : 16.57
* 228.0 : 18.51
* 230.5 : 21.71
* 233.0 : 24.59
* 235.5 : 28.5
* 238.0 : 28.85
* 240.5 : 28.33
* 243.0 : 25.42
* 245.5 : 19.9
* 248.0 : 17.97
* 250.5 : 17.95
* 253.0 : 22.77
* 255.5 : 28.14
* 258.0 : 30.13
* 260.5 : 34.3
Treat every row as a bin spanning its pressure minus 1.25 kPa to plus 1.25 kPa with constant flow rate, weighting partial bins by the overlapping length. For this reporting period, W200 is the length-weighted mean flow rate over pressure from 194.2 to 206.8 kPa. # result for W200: 28.9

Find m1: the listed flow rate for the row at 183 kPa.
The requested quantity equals 30.47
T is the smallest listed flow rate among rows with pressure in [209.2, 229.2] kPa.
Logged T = 15.31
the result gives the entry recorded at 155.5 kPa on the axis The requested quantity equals 31.24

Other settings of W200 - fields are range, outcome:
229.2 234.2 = 23.1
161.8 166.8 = 30.9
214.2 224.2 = 16.1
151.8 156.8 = 31.2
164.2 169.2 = 30.6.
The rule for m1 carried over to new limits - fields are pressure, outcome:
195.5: 30.62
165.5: 29.68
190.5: 31.16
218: 15.5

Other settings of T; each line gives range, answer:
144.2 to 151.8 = 31.04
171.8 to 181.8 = 29.61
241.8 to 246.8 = 19.9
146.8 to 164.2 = 31.07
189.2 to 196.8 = 29.19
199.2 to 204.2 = 27.6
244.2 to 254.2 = 17.95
